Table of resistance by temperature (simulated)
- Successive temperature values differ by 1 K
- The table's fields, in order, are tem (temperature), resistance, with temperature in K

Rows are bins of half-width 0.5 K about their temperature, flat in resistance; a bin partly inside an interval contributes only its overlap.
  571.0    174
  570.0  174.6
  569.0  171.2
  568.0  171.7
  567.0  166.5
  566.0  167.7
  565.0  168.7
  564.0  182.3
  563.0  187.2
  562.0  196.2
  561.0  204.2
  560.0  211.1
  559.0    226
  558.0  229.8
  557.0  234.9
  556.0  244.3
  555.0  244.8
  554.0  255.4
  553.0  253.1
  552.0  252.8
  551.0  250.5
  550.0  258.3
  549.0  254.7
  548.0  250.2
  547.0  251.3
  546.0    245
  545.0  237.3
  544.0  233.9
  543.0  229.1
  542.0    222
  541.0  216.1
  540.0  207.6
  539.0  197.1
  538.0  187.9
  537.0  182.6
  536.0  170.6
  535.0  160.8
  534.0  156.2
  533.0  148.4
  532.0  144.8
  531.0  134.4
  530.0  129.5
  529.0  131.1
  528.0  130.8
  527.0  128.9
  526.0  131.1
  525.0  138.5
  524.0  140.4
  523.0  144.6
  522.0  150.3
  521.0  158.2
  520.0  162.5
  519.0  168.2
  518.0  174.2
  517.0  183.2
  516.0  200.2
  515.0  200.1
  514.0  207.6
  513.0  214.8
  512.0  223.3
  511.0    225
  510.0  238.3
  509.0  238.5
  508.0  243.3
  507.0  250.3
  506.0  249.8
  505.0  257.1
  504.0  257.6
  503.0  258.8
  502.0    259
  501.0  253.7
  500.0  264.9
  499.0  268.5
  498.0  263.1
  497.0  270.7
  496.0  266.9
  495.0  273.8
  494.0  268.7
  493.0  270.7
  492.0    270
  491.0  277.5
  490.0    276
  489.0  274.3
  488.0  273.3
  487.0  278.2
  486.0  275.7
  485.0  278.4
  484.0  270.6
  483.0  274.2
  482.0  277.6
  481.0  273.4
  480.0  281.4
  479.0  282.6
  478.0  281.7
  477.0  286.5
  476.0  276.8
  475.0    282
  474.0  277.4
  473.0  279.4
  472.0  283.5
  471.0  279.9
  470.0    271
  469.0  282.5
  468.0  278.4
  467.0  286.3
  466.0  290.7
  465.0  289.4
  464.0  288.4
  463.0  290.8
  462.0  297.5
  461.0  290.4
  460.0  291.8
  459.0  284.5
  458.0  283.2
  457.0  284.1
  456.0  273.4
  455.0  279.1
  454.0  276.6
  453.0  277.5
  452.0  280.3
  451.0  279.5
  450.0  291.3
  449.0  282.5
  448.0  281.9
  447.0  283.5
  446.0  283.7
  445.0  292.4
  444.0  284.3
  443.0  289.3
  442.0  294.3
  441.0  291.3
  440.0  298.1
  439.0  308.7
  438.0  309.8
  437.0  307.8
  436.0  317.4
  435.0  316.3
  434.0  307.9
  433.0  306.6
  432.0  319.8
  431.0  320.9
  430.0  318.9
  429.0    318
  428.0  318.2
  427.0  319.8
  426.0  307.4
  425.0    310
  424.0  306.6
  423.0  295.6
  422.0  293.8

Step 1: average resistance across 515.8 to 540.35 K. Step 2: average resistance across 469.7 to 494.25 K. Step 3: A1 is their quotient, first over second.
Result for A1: 0.6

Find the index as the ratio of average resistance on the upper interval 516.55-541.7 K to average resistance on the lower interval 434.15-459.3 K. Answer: 0.55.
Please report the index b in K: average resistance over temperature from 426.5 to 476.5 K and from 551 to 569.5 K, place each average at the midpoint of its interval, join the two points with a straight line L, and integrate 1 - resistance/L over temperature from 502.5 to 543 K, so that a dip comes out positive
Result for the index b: 8.8 K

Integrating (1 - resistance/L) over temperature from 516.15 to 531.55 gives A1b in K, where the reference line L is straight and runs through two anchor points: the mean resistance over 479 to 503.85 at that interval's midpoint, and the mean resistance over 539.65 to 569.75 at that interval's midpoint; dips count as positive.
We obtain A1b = 6.1 K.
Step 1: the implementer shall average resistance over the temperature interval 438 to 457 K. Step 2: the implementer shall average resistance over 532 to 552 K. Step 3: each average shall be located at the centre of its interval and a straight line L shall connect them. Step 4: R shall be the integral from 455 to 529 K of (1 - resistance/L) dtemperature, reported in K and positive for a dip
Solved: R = 1.7 K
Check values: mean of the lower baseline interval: 287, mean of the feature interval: 248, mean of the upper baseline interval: 213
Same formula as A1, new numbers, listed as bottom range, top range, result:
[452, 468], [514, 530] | 0.55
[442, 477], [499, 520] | 0.80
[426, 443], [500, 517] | 0.76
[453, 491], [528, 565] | 0.74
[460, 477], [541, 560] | 0.85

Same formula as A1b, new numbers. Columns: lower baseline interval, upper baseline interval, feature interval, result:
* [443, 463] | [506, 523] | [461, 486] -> -2.4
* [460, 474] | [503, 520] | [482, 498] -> -1.4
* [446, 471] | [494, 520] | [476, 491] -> -1.1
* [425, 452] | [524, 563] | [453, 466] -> -0.2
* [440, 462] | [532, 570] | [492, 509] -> -0.9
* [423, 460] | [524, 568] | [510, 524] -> 2.5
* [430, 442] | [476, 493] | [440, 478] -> 1.2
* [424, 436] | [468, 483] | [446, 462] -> 0.7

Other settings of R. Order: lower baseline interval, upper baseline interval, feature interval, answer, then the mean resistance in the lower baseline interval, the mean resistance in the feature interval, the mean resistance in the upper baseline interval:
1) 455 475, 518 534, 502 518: -4.2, 284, 229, 144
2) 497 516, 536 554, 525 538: 4.8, 243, 147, 230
